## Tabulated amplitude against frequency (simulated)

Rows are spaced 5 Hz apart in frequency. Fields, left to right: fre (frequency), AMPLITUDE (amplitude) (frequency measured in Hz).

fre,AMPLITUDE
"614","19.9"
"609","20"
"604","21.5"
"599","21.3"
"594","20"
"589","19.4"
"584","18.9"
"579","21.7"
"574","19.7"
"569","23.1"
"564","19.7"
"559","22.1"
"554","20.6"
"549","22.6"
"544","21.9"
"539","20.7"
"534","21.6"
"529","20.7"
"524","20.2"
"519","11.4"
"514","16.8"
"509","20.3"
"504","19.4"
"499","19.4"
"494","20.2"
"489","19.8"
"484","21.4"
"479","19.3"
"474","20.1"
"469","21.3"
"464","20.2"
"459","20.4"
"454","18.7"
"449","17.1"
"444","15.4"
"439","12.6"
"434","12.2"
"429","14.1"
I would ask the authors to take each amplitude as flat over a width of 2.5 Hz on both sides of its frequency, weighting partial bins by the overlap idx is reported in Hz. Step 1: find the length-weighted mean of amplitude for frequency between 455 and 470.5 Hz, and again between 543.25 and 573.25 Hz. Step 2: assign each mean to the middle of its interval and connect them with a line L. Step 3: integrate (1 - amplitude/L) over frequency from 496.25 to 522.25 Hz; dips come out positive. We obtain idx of 4.2 Hz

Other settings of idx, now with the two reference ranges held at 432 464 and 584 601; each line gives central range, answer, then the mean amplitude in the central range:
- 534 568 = -4.3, 21.4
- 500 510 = -1.0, 19.7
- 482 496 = -2.4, 20.4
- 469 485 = -2.9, 20.3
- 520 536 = -1.3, 19.9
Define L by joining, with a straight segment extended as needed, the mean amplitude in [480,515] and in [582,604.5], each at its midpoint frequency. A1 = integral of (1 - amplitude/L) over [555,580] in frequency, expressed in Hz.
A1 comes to -1.5 Hz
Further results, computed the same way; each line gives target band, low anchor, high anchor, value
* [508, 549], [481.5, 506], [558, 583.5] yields 2.28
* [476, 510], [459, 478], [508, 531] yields -1.57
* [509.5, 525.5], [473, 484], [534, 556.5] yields 3.43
